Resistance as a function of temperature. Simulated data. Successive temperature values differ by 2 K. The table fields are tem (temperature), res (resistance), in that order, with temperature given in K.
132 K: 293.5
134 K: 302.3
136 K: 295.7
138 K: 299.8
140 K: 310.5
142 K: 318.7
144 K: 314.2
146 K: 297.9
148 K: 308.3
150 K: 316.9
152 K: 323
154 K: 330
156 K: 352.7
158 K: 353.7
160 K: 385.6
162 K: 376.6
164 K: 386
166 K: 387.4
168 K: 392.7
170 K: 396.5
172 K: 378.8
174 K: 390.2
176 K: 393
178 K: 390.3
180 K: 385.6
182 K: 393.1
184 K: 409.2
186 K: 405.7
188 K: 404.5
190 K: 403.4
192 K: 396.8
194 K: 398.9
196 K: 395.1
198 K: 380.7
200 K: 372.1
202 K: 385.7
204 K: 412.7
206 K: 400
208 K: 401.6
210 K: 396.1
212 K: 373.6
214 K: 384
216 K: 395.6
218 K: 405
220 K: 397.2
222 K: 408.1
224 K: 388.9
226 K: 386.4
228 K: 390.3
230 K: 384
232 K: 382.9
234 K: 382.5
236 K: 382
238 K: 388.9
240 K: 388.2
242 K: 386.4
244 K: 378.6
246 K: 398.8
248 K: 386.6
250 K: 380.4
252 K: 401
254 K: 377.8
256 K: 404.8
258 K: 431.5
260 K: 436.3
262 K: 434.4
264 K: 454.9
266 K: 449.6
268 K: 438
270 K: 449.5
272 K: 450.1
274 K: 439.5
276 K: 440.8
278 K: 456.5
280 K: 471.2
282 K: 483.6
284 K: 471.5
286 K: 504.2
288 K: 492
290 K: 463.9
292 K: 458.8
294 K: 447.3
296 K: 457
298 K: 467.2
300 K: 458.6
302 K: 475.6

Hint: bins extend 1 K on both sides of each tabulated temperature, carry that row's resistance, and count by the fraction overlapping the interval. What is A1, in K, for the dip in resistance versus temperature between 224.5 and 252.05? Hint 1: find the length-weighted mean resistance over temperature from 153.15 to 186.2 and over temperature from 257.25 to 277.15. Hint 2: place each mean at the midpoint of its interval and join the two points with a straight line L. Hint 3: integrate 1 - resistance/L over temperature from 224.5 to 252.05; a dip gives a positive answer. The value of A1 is 2.5 K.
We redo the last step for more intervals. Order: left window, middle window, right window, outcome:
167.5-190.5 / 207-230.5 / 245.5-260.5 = 0.3 K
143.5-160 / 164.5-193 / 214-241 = -3.6 K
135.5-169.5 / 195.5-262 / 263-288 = 3.3 K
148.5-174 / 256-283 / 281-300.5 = 0.4 K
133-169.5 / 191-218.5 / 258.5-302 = -0.4 K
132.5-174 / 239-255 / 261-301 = 1.5 K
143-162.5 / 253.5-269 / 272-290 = 0.6 K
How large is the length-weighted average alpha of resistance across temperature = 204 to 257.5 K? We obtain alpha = 391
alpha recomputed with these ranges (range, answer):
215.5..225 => 399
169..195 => 396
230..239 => 384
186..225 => 395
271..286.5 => 463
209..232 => 391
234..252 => 387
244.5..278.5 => 424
